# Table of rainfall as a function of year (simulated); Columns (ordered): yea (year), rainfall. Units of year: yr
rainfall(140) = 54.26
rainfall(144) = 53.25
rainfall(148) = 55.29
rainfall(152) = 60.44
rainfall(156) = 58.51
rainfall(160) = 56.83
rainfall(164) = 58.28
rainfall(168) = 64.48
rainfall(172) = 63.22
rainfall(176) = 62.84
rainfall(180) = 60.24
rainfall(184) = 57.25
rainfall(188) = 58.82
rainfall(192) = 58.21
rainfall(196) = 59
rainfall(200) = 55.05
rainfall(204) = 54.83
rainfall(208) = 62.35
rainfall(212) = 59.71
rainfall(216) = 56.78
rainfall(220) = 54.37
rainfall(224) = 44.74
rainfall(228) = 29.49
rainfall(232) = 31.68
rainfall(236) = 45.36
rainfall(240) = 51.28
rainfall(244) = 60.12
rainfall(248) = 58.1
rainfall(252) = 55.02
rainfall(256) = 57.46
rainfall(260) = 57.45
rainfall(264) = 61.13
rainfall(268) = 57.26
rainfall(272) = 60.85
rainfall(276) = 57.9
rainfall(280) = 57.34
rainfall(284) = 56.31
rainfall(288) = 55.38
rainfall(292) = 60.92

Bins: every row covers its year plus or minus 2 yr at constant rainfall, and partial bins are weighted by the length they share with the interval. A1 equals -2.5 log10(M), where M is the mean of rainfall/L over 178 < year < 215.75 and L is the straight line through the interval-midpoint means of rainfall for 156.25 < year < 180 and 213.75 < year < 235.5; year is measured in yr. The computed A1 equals -0.13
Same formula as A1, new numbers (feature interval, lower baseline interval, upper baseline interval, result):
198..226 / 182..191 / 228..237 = -0.21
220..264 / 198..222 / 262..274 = 0.18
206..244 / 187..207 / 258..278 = 0.18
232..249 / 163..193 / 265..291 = 0.16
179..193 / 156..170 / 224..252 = -0.06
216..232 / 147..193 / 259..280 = 0.34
